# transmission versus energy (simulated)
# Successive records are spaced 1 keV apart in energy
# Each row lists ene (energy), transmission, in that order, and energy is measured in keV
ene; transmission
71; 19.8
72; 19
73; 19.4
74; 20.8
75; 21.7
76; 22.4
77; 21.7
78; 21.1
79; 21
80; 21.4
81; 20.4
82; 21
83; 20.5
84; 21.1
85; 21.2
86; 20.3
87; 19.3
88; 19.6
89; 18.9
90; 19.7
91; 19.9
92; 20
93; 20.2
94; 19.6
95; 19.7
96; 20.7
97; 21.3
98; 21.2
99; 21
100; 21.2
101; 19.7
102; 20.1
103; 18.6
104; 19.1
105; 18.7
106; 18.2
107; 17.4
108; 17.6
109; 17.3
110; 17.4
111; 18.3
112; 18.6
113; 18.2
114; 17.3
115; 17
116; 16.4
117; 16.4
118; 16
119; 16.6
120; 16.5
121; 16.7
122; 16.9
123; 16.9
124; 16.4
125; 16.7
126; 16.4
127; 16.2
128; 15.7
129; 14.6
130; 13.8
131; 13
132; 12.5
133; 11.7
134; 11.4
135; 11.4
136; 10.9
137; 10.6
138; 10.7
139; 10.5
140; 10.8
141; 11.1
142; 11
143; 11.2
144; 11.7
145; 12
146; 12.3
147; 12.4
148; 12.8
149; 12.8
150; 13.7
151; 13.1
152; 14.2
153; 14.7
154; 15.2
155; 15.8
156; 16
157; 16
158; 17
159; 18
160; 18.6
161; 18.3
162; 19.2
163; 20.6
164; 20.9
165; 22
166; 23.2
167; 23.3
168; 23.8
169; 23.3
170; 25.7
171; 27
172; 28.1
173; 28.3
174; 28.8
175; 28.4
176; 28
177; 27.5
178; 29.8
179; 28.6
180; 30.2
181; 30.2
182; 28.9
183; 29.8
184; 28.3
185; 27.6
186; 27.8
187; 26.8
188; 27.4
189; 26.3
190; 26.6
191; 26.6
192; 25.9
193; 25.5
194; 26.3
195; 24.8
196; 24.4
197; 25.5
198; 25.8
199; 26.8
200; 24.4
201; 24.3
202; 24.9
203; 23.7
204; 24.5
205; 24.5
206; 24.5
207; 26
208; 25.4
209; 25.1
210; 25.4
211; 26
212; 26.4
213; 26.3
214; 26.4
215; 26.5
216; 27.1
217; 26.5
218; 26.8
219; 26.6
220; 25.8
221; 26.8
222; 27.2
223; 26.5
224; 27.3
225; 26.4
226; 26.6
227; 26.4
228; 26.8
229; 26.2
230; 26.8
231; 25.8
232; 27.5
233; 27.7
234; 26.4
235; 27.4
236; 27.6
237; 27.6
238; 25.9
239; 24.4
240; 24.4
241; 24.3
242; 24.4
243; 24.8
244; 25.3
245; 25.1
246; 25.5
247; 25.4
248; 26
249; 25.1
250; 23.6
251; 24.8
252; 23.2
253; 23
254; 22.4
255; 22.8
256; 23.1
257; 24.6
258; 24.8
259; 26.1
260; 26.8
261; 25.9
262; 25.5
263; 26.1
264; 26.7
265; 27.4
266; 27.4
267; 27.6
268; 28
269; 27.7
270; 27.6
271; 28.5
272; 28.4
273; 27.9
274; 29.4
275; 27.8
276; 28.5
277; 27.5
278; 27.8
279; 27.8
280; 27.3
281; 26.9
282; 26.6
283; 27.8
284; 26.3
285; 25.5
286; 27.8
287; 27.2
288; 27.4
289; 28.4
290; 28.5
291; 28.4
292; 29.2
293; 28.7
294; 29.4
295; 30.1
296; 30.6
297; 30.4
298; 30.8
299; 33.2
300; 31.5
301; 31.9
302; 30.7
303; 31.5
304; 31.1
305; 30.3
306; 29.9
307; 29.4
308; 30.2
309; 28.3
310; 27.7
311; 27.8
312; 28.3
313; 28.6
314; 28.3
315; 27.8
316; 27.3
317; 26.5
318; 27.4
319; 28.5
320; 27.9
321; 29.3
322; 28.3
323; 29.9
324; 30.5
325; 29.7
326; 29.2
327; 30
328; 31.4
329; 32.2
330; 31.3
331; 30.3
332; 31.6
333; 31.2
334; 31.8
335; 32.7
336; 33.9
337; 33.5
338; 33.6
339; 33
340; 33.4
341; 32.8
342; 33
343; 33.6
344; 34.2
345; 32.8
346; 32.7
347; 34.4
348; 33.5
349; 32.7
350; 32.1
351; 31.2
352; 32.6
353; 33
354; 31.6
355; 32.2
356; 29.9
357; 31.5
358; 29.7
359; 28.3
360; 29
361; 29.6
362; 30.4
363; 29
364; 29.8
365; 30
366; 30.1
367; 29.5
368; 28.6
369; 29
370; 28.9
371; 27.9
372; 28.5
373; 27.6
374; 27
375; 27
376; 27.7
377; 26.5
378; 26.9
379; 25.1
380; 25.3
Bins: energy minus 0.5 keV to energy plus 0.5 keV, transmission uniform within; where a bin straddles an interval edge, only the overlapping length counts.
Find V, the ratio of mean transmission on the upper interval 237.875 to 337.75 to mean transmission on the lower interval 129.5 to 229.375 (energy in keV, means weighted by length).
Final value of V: 1.27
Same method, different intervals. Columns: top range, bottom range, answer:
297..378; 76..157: 1.82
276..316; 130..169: 1.93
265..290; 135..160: 2.10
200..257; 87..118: 1.35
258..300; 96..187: 1.50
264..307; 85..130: 1.57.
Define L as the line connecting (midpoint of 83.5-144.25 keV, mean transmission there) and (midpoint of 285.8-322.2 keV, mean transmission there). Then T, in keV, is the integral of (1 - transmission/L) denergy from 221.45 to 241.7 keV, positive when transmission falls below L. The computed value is -1.68 keV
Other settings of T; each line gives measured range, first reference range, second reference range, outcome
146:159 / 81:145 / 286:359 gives 3.3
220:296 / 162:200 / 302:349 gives 5.5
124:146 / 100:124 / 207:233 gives 7.7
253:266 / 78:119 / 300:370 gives 0.9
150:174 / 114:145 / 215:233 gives -2.1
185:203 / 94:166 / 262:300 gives -4.0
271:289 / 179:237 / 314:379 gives 0.6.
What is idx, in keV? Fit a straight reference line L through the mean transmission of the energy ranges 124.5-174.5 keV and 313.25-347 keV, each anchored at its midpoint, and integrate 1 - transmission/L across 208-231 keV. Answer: -4.6 keV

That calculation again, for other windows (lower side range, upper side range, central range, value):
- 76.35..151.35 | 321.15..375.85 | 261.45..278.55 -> -0.9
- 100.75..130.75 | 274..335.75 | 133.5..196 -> 0.2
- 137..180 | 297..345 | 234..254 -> -0.1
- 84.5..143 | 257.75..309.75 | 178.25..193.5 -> -4.3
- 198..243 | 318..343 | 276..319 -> 1.3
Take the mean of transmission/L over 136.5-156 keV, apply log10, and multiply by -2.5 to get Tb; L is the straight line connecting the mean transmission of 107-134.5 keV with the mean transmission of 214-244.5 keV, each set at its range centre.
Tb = 0.42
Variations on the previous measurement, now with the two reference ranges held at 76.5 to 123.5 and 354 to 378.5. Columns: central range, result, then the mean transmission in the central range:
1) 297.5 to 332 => -0.099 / 29.6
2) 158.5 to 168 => 0.043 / 20.6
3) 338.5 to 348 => -0.184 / 33.3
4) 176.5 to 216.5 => -0.169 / 26.5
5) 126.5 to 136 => 0.462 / 13.2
